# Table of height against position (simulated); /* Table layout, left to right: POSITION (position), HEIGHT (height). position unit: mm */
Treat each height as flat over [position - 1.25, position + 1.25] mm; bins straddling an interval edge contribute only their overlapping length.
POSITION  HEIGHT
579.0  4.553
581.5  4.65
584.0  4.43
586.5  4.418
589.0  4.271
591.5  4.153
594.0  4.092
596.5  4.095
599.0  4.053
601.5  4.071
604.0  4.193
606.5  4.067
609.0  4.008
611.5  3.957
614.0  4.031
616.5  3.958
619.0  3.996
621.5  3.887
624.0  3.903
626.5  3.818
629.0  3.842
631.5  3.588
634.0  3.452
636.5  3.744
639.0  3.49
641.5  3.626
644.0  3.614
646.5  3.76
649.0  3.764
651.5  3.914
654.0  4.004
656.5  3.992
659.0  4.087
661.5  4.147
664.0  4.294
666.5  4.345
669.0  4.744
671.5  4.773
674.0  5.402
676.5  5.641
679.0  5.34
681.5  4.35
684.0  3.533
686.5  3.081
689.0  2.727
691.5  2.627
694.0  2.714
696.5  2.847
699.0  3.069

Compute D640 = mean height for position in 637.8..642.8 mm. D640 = 3.56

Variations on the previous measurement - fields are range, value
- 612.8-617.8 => 3.99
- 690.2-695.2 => 2.67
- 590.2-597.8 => 4.11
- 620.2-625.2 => 3.9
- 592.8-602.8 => 4.08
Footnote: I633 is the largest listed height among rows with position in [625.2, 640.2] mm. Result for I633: 3.842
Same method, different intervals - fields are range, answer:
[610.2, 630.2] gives 4.031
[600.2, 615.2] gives 4.193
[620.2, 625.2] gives 3.903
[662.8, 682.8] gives 5.641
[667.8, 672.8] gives 4.773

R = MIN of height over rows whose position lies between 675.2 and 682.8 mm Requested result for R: 4.35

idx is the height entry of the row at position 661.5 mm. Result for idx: 4.147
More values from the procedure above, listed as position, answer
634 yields 3.452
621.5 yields 3.887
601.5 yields 4.071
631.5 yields 3.588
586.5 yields 4.418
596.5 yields 4.095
